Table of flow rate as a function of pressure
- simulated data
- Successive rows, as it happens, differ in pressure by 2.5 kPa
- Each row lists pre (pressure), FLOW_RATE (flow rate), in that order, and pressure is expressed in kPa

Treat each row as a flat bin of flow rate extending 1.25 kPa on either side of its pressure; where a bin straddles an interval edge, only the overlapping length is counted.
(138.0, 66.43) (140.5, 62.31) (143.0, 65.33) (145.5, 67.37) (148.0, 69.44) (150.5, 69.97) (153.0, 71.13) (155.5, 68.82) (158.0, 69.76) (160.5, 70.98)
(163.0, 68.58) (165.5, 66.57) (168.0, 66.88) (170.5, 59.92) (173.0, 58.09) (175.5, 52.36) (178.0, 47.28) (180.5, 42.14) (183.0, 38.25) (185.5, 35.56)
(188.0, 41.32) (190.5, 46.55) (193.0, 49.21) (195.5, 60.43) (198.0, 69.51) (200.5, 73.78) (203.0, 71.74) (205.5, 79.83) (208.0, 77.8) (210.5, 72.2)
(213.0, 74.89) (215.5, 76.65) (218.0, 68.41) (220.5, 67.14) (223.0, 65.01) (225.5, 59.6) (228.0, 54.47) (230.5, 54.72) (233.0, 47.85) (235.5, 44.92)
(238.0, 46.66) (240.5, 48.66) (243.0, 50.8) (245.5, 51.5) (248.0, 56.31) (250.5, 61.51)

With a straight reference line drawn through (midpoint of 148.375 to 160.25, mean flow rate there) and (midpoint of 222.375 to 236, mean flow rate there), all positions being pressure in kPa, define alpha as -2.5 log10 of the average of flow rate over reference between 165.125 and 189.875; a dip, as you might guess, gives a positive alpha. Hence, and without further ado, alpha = 0.29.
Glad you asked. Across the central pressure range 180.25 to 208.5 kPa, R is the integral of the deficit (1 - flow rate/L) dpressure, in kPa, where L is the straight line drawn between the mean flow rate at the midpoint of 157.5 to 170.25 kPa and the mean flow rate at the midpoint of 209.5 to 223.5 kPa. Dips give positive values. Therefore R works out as 5.11 kPa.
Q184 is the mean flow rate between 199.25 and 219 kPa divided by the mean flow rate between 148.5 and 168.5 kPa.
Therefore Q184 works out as 1.08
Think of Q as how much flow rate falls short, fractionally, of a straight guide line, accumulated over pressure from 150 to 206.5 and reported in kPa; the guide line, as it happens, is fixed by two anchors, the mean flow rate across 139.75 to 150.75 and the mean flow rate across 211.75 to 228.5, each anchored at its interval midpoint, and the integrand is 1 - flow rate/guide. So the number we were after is 6.10 kPa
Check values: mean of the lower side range 66.8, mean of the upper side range 67.1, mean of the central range 59.7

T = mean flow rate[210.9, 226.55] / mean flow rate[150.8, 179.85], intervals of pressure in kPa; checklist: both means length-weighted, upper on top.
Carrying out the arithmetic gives 1.1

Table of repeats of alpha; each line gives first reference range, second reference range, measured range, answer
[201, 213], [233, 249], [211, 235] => 0.010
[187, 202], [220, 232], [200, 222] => -0.249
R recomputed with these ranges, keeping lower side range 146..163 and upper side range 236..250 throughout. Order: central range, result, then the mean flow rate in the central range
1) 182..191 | 3.3 kPa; 40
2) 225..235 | 0.1 kPa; 53.1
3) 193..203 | -0.9 kPa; 66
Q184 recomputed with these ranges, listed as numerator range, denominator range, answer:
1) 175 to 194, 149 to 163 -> 0.62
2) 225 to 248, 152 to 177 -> 0.78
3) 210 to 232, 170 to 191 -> 1.41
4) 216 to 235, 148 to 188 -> 1.01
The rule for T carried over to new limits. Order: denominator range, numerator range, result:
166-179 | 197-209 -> 1.29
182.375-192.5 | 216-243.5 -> 1.36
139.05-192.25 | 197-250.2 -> 1.06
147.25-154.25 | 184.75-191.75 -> 0.59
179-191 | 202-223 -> 1.80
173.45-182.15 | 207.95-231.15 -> 1.40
